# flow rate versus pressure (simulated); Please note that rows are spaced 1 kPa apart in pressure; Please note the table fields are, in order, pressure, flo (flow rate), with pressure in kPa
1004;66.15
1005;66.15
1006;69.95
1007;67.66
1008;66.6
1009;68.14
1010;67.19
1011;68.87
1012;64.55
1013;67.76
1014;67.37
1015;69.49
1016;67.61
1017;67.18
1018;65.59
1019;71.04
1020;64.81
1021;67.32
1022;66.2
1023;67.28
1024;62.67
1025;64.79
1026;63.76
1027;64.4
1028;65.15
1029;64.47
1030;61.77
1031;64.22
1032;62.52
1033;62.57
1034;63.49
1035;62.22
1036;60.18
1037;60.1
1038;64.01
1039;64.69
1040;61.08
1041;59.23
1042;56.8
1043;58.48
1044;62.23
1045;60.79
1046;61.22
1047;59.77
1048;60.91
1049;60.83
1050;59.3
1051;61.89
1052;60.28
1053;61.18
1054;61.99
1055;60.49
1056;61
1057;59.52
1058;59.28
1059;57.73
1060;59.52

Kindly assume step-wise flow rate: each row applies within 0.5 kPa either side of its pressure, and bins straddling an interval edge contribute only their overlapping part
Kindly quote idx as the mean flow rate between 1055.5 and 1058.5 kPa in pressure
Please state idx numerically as 59.9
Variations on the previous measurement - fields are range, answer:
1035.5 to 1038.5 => 61.4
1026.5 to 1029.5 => 64.7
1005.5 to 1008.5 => 68.1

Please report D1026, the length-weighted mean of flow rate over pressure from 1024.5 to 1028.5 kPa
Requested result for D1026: 64.5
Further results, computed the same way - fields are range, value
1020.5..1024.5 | 65.9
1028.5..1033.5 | 63.1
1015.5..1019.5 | 67.9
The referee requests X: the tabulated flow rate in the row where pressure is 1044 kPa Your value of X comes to 62.23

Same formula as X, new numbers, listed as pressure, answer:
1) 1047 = 59.77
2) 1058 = 59.28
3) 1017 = 67.18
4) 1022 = 66.2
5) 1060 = 59.52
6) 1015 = 69.49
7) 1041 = 59.23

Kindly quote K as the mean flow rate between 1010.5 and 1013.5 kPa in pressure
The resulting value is 67.1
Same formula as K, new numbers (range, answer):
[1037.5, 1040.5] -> 63.3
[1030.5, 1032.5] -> 63.4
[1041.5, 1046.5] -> 59.9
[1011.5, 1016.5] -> 67.4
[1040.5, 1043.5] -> 58.2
